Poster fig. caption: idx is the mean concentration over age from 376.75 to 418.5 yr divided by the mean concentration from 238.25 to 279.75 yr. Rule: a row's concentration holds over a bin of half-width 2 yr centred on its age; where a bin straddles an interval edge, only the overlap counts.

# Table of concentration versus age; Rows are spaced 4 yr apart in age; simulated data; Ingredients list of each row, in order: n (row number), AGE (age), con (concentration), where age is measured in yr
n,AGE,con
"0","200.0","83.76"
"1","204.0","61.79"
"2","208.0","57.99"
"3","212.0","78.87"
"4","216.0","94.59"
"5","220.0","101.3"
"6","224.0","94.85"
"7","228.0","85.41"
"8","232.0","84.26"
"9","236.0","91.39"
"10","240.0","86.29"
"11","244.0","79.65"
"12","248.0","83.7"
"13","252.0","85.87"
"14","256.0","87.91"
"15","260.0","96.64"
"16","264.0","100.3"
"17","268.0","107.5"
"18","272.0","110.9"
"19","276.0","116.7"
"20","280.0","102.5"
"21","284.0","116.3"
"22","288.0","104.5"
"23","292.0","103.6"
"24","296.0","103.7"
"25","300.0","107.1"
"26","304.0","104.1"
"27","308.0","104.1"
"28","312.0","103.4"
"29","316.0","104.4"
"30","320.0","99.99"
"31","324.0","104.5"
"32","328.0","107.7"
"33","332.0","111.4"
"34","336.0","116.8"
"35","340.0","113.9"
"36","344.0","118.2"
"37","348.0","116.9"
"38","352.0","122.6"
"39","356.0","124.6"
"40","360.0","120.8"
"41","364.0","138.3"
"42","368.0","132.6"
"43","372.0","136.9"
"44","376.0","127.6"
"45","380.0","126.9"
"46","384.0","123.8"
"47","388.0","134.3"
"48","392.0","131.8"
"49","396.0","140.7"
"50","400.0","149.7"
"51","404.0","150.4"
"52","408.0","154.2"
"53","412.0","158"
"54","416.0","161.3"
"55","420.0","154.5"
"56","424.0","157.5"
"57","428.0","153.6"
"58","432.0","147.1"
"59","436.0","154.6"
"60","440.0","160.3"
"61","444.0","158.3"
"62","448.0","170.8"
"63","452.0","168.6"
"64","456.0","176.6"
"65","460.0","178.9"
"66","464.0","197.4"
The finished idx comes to 1.5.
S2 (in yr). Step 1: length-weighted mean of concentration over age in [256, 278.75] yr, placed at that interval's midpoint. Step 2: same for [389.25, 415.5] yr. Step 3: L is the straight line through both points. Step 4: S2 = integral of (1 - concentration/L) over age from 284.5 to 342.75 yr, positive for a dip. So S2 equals 6.1 yr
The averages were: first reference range 105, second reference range 148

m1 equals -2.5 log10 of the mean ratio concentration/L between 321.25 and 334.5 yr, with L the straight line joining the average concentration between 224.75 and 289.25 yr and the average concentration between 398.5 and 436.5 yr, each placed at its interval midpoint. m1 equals 0.13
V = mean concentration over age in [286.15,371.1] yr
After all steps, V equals 113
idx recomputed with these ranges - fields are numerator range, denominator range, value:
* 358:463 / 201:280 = 1.66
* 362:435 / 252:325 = 1.38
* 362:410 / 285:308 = 1.31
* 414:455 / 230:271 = 1.75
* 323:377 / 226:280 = 1.29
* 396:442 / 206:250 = 1.81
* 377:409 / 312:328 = 1.33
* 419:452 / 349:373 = 1.23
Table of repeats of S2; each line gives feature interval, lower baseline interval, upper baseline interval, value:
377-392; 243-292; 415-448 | 1.2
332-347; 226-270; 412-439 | 1.0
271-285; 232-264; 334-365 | -2.0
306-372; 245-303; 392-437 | 5.0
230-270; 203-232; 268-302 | 2.0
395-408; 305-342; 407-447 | -0.4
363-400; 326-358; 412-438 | 0.4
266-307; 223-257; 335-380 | -2.5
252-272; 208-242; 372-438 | 0.3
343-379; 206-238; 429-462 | 2.1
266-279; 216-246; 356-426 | -1.0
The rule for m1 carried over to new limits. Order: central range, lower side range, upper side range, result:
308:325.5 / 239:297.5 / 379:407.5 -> 0.11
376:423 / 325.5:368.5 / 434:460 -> 0.00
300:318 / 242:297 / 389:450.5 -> 0.09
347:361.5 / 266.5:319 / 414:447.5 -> 0.06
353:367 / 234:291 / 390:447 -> 0.04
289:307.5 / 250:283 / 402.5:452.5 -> 0.08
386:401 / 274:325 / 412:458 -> 0.04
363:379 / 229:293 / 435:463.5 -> 0.05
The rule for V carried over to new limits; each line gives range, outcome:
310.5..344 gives 108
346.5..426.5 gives 138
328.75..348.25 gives 115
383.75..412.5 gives 143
